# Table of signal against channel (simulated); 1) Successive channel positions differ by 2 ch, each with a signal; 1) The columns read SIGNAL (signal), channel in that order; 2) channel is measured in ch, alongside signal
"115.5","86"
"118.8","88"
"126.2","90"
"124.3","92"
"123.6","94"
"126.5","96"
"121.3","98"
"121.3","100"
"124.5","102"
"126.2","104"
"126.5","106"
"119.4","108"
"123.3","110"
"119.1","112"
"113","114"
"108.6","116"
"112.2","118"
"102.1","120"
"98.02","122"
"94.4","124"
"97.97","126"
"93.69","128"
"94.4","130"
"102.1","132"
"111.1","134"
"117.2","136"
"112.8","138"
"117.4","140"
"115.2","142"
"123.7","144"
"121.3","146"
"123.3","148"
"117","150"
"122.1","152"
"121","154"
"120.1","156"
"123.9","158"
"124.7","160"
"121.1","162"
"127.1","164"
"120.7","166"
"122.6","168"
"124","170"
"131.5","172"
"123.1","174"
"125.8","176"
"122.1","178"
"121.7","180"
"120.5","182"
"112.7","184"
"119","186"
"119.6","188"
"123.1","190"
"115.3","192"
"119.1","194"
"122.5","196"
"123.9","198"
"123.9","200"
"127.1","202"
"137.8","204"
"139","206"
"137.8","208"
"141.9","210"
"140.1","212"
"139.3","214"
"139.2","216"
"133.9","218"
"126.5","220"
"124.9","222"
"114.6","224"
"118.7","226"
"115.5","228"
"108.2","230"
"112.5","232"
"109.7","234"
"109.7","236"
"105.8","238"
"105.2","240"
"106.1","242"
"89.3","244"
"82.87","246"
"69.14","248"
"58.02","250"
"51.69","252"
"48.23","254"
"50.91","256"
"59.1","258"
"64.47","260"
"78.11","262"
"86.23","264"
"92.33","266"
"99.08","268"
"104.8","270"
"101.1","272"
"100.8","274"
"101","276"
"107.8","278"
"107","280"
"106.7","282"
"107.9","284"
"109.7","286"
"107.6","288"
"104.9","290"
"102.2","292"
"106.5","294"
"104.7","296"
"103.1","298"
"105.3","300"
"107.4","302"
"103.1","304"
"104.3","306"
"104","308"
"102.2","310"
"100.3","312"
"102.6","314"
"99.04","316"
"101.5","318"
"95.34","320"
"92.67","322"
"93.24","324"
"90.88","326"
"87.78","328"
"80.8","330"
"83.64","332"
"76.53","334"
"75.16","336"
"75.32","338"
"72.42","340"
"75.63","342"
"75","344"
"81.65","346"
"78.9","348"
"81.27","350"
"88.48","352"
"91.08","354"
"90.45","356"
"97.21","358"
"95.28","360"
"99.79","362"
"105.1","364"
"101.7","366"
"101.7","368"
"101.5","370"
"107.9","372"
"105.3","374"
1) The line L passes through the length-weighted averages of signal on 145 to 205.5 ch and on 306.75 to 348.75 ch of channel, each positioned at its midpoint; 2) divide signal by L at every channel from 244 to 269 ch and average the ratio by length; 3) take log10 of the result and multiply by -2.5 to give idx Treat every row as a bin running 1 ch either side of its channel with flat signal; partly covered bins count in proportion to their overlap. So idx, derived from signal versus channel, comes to 0.42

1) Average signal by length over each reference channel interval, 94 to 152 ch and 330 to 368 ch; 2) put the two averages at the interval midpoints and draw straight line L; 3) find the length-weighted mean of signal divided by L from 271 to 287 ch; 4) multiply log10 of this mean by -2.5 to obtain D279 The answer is -0.11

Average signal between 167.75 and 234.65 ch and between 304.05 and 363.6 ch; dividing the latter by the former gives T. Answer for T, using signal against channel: 0.72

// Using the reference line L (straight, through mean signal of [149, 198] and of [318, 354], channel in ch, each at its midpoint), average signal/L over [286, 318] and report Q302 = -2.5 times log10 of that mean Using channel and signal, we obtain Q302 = -0.140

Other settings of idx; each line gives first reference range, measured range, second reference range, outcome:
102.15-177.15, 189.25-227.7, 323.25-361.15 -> -0.22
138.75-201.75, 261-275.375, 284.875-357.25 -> 0.09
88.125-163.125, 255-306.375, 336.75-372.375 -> 0.01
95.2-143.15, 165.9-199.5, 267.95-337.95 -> -0.13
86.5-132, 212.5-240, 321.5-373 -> -0.18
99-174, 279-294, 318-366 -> -0.13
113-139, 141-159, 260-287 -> -0.17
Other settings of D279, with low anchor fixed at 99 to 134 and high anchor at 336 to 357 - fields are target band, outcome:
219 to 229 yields -0.24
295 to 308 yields -0.21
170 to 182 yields -0.21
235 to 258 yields 0.19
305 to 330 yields -0.15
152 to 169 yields -0.17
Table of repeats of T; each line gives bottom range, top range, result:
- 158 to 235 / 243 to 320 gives 0.75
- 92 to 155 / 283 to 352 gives 0.82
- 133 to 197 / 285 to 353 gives 0.77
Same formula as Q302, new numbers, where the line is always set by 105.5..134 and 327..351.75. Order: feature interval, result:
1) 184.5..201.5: -0.23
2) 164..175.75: -0.23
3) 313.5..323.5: -0.20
